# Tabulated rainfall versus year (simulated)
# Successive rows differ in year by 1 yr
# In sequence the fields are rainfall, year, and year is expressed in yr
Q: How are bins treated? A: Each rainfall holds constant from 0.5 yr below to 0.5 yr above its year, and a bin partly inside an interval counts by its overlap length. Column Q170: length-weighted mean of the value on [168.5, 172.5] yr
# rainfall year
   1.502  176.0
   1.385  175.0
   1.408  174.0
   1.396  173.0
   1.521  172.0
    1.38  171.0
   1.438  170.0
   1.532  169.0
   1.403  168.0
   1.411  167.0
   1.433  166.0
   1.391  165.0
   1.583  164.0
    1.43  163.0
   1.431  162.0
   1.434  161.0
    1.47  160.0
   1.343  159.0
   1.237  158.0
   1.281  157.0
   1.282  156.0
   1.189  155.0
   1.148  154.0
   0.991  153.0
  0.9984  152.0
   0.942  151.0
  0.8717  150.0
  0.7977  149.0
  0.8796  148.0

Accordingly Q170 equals 1.47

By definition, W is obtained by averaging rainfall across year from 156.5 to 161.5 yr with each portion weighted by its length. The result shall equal 1.35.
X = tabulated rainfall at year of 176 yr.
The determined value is 1.502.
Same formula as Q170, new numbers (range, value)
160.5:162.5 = 1.43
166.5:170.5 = 1.45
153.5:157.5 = 1.22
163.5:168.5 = 1.44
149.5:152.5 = 0.937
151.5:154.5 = 1.05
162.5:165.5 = 1.47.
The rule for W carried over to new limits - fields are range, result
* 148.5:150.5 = 0.835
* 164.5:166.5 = 1.41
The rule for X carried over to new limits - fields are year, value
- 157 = 1.281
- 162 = 1.431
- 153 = 0.991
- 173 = 1.396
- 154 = 1.148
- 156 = 1.282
